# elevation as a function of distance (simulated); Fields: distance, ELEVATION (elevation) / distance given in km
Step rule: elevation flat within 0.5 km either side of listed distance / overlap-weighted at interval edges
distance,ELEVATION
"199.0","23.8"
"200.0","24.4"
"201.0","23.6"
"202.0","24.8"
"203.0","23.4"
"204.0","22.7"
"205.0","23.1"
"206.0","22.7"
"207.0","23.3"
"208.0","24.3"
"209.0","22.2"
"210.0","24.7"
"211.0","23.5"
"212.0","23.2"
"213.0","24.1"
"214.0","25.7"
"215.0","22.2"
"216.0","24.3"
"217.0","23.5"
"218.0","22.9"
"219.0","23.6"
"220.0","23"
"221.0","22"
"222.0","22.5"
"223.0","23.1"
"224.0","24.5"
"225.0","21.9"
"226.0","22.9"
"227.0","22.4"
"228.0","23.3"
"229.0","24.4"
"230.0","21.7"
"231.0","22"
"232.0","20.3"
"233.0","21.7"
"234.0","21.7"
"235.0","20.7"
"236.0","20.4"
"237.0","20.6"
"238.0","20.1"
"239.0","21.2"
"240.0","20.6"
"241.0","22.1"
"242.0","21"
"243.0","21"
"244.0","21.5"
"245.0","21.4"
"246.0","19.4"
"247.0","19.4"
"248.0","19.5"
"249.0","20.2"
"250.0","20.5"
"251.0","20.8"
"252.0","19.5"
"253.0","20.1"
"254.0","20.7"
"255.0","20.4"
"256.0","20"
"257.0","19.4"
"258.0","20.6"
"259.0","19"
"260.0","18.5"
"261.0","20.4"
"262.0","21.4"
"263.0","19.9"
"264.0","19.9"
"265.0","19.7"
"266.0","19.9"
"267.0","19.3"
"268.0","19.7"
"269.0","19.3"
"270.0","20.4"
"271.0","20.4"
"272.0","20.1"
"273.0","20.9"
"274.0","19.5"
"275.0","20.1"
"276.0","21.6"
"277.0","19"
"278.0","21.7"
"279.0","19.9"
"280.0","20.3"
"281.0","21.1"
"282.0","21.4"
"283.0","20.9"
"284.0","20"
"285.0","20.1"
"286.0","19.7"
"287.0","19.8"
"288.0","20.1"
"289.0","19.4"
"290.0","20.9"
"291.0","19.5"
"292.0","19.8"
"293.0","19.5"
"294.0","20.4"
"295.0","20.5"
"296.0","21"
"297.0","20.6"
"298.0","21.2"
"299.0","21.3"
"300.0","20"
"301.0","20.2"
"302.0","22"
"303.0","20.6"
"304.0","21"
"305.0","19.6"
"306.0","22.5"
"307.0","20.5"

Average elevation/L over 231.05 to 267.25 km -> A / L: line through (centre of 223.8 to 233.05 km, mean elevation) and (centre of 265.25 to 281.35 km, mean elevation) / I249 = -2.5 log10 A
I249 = 0.05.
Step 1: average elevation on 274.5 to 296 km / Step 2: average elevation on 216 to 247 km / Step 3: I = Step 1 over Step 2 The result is 0.9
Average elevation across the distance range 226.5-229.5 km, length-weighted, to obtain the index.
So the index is 23.4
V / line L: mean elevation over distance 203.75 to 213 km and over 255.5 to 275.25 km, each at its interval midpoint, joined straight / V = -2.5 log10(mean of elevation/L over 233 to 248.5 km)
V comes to 0.034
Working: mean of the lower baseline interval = 23.4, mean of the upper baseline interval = 19.9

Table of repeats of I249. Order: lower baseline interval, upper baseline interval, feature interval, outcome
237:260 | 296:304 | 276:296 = 0.02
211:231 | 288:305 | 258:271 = 0.09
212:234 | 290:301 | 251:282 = 0.07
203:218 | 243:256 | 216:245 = -0.01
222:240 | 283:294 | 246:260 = 0.07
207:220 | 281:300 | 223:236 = 0.03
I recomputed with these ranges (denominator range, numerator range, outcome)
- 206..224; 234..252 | 0.88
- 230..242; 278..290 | 0.97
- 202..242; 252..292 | 0.89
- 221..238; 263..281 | 0.91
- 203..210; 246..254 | 0.86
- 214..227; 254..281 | 0.87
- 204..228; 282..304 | 0.88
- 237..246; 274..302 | 0.97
